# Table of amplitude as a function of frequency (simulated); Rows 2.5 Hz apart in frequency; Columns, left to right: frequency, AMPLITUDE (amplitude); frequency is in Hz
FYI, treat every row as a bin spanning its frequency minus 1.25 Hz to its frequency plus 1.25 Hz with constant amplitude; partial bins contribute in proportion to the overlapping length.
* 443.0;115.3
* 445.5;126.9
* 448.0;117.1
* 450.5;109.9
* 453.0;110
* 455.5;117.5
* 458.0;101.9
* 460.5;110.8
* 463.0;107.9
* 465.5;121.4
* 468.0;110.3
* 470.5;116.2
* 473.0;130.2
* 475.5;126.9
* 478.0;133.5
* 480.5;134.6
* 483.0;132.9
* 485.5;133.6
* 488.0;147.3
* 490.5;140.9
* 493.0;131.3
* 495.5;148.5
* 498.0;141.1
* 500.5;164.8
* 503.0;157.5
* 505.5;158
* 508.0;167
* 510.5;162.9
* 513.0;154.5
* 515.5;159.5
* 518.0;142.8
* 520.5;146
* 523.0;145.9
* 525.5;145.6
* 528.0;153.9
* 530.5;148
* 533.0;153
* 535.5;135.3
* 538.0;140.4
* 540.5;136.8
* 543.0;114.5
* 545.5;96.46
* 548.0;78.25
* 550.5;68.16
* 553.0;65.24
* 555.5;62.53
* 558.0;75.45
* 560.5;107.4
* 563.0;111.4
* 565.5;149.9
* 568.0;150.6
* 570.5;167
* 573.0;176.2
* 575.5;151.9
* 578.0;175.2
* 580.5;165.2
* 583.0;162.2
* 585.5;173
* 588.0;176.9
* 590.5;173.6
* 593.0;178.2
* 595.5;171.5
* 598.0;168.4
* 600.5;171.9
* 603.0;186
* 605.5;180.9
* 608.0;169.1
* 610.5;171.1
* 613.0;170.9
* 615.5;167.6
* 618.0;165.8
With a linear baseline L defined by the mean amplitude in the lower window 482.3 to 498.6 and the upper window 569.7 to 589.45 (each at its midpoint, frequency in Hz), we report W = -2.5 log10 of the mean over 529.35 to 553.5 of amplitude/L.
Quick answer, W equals 0.33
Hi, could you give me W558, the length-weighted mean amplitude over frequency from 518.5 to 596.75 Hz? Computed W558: 137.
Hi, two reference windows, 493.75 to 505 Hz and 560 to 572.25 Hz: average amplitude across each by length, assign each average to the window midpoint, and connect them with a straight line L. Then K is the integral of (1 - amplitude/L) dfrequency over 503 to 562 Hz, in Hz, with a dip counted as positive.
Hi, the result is 7.9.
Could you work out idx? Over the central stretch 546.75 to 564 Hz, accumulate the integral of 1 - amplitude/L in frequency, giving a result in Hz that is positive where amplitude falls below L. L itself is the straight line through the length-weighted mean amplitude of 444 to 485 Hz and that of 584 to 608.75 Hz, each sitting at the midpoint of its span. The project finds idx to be 8.4 Hz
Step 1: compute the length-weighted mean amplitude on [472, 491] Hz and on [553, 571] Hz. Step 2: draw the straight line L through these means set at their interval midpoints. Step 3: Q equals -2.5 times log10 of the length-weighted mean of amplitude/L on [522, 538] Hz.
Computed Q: -0.206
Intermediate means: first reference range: 135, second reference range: 112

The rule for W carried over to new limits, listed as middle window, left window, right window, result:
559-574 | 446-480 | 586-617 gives 0.13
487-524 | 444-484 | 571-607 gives -0.11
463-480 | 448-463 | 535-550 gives -0.11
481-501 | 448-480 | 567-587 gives -0.10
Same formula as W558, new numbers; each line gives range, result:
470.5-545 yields 143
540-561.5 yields 87.6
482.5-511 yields 149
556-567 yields 109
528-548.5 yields 129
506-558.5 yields 127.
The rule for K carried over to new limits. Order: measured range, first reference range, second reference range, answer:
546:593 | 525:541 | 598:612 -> 8.2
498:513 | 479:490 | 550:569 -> -3.9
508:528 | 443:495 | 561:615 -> -1.6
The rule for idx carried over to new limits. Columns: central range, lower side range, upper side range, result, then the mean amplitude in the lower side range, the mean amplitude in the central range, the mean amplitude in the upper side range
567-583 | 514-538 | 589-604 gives 0.20 Hz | 147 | 164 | 175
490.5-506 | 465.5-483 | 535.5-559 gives -4.50 Hz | 126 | 149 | 95.5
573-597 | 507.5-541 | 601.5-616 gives -0.37 Hz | 149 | 170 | 175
